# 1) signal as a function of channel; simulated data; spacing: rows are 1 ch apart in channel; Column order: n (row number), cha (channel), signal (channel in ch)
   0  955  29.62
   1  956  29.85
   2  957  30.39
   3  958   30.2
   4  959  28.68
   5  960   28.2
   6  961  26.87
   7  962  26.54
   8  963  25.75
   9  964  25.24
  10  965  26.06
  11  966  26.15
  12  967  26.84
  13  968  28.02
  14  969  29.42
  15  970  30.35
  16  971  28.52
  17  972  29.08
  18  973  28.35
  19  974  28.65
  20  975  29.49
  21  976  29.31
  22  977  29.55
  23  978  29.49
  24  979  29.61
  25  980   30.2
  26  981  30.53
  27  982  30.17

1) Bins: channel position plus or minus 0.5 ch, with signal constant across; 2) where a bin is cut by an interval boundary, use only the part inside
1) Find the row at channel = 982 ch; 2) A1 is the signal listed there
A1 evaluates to 30.17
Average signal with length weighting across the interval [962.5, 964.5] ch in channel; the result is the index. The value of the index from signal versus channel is 25.5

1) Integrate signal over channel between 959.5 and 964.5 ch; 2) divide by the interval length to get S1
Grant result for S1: 26.5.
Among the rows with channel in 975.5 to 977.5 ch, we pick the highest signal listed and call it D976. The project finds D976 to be 29.55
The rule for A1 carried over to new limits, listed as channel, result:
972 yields 29.08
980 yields 30.2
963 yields 25.75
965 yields 26.06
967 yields 26.84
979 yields 29.61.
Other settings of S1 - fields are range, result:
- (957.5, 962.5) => 28.1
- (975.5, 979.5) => 29.5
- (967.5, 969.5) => 28.7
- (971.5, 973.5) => 28.7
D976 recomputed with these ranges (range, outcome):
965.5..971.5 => 30.35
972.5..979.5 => 29.61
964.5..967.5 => 26.84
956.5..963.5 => 30.39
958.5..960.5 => 28.68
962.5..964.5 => 25.75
